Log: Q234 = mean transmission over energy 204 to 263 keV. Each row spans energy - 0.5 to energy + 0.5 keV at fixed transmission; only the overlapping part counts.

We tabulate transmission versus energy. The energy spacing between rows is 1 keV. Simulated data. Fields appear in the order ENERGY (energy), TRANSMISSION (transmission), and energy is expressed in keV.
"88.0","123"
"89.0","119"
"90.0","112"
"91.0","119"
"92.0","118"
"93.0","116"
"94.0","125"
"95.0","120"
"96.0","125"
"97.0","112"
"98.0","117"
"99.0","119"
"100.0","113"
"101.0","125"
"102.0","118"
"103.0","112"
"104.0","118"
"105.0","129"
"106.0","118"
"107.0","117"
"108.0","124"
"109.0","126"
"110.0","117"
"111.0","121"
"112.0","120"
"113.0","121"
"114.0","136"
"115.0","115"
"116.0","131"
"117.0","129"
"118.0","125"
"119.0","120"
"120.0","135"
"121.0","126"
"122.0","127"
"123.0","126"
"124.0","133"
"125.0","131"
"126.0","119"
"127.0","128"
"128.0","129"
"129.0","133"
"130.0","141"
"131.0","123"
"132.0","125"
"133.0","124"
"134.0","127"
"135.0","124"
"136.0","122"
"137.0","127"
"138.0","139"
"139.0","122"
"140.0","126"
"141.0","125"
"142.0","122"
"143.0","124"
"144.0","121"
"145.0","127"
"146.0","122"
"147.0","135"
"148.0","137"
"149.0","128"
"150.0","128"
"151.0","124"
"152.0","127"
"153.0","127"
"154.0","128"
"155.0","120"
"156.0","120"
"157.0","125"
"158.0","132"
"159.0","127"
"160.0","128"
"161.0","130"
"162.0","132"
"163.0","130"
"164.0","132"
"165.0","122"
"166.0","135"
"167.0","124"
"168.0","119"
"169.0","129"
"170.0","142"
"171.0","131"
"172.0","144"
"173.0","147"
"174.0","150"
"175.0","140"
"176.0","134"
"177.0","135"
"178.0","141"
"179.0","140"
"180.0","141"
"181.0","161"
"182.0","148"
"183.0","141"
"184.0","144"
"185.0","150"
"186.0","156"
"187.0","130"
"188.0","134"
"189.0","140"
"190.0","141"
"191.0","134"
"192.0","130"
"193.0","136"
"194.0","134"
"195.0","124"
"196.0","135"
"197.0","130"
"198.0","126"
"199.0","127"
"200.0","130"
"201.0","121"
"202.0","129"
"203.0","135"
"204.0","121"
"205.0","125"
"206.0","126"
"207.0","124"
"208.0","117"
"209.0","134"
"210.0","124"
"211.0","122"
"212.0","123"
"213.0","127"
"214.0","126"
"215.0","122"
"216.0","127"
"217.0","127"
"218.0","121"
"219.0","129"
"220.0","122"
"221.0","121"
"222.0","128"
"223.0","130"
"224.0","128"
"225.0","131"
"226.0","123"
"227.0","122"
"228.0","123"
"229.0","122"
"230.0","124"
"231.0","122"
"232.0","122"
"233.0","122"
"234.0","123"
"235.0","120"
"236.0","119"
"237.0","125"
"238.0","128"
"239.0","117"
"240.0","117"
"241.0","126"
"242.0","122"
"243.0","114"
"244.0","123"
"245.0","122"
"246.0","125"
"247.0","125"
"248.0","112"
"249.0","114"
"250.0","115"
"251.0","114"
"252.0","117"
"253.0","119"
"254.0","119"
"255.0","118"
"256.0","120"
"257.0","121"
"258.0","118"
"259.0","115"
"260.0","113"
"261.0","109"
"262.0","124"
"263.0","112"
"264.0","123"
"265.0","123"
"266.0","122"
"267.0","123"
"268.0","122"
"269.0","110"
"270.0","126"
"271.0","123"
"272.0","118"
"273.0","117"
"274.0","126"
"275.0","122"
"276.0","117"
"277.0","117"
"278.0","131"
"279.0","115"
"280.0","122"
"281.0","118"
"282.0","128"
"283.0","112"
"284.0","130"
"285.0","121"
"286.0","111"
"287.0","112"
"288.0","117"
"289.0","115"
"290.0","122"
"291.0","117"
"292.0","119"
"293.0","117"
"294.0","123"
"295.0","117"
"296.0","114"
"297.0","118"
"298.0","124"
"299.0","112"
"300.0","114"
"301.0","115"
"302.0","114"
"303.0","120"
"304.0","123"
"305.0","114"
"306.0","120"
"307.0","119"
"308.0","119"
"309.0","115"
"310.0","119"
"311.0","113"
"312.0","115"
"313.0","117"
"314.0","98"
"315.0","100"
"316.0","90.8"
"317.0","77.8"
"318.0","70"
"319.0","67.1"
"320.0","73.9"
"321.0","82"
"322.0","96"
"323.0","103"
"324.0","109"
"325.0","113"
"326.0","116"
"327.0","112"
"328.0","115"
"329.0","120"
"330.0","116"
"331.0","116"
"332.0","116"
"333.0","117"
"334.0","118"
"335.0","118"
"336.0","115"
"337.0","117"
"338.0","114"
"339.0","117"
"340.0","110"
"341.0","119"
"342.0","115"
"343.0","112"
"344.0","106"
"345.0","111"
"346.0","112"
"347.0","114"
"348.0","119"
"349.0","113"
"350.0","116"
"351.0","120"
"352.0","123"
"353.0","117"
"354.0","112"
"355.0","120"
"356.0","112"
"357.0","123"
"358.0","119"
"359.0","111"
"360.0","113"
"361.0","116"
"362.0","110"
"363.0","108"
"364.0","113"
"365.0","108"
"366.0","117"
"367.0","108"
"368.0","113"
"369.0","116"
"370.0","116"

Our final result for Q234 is 122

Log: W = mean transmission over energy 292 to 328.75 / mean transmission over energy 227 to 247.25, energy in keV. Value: 0.9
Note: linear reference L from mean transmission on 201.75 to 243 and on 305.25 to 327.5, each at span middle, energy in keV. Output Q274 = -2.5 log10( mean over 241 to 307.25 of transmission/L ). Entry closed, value -0.06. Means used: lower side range 124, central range 119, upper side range 102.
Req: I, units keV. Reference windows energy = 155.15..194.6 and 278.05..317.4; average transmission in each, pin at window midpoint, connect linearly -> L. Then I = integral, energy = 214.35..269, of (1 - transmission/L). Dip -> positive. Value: 1.6 keV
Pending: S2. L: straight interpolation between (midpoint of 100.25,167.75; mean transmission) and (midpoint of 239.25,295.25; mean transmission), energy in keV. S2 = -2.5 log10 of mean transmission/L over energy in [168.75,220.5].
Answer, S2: -0.09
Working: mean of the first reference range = 126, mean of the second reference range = 119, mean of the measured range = 133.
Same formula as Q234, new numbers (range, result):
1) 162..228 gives 132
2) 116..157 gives 127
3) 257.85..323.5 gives 113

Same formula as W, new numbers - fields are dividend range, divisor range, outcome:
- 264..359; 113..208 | 0.87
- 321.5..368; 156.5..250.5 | 0.88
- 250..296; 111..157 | 0.94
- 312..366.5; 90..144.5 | 0.89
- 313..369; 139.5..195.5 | 0.82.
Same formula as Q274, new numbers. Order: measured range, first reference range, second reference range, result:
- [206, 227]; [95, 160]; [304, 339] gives -0.07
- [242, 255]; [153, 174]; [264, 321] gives 0.01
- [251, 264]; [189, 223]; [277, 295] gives 0.05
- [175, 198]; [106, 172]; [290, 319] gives -0.14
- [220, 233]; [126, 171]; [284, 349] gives -0.04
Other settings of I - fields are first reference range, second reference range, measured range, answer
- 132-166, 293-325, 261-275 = -1.0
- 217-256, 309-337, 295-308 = -1.0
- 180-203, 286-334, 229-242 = 0.5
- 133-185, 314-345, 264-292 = -1.6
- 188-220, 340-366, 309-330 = 2.9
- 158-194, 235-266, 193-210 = 0.4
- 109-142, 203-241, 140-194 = -3.4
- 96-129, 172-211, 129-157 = 0.3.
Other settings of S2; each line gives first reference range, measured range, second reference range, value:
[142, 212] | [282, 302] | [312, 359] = -0.02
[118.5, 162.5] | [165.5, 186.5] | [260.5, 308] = -0.13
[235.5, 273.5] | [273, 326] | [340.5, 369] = 0.05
